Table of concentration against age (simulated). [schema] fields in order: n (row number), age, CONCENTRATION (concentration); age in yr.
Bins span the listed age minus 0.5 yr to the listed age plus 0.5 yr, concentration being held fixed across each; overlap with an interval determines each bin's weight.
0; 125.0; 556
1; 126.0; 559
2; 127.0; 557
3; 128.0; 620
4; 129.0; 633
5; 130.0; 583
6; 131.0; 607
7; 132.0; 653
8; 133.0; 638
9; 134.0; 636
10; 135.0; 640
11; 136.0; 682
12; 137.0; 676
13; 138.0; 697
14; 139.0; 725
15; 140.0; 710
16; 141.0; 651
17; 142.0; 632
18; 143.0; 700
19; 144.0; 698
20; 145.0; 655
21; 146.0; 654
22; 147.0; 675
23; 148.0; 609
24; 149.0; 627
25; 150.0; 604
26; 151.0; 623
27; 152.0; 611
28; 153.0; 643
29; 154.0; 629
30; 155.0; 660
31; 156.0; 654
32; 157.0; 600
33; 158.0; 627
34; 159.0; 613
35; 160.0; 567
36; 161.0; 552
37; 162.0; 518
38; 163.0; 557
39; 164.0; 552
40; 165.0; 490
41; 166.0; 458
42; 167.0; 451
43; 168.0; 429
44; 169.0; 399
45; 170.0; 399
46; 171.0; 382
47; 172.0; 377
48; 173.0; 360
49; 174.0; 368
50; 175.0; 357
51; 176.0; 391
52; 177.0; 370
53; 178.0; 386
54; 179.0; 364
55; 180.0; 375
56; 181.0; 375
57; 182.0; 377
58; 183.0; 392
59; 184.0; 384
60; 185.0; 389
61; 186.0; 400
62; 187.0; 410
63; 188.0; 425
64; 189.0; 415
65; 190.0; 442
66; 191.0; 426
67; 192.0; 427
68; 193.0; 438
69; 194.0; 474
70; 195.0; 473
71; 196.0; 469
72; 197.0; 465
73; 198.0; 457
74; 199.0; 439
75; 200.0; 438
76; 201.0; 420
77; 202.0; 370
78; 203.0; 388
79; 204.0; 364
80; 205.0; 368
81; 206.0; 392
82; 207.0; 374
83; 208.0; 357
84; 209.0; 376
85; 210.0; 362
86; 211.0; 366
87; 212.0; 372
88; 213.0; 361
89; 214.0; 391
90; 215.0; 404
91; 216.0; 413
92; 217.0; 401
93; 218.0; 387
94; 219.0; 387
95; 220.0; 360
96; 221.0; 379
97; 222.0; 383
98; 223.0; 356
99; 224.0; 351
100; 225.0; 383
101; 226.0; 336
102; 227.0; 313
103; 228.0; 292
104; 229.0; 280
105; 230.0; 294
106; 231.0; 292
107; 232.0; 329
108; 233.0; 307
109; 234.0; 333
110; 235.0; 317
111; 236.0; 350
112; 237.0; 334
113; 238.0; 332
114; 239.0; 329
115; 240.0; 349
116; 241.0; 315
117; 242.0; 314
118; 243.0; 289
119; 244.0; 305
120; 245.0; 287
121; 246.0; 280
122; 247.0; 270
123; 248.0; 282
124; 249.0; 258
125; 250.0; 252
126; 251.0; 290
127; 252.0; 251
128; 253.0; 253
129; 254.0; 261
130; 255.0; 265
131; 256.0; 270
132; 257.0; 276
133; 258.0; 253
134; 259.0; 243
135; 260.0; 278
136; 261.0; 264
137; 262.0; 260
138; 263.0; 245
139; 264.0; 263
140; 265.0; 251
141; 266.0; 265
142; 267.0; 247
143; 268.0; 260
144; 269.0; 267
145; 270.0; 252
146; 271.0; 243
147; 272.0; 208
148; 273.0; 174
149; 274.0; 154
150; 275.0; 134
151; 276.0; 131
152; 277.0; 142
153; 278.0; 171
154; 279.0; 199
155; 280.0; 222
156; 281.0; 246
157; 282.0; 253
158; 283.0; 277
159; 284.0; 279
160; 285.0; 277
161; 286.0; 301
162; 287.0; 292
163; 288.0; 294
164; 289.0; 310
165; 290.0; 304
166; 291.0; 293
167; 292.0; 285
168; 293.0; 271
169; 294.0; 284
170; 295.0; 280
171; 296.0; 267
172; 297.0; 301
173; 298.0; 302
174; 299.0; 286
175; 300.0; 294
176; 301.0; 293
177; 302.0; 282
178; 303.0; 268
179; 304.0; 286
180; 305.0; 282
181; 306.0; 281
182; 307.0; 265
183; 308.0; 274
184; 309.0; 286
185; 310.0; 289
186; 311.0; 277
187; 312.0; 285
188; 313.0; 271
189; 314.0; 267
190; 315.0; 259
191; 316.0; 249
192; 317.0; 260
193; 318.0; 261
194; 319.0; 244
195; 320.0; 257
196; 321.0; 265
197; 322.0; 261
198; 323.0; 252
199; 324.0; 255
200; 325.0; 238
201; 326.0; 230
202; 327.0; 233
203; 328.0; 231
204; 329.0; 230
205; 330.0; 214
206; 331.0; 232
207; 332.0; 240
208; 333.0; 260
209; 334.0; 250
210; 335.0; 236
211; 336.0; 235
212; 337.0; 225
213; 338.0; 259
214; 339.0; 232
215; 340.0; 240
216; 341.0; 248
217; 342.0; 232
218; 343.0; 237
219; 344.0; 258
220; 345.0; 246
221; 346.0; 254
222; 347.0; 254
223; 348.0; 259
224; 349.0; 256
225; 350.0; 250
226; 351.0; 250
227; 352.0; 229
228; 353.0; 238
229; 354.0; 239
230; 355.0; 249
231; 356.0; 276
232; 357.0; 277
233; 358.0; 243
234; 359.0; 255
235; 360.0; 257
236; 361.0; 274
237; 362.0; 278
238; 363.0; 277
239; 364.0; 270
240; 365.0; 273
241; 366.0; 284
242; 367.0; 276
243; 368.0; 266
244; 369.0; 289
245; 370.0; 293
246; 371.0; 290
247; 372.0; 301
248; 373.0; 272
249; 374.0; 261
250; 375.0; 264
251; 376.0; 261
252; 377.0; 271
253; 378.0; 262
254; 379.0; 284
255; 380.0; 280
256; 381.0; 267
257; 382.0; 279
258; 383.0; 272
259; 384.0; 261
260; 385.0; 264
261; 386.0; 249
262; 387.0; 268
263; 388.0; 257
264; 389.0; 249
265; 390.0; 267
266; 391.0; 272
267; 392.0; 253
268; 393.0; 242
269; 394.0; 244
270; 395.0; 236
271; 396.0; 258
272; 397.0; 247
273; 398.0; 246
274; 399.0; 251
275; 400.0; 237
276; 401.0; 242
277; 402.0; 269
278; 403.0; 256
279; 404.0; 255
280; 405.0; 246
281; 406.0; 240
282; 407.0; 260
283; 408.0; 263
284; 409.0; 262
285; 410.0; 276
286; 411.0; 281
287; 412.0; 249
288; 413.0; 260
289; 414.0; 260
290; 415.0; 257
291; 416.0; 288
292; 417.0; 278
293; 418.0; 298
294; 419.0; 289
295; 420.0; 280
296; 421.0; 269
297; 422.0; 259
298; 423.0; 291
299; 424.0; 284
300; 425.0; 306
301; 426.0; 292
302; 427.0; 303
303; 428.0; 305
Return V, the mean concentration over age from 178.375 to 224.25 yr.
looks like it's 399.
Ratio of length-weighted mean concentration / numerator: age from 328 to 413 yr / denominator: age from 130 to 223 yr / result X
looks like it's 0.5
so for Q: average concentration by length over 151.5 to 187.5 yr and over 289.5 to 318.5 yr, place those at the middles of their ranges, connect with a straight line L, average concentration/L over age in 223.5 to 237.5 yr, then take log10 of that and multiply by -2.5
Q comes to 0.19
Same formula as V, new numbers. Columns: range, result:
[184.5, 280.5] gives 324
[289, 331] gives 269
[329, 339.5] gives 238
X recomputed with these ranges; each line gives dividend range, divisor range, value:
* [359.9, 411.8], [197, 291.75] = 0.87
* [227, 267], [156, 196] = 0.65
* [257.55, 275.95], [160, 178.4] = 0.54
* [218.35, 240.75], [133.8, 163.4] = 0.53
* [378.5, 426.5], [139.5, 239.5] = 0.60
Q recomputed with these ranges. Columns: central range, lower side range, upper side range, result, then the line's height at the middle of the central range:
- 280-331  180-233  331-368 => 0.09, 294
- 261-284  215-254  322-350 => 0.29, 292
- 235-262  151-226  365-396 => 0.31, 382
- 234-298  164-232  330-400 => 0.26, 337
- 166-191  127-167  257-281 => 0.30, 519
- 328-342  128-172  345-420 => 0.36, 331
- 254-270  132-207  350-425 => 0.48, 404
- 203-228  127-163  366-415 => 0.38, 528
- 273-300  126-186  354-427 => 0.47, 390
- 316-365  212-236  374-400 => 0.15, 286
